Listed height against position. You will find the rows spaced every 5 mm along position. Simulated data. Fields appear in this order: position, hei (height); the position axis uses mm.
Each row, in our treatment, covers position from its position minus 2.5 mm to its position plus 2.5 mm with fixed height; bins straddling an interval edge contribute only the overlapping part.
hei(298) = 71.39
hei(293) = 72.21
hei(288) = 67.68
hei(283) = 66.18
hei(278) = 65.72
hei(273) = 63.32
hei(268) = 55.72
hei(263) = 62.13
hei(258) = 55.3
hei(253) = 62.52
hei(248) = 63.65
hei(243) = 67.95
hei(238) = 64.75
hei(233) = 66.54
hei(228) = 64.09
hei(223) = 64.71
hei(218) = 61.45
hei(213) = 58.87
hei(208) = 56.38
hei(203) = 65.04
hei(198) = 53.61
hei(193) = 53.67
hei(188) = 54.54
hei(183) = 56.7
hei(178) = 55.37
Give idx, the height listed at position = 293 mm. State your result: 72.21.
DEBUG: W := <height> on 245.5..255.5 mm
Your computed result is 63.1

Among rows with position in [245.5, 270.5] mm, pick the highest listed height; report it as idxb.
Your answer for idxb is 63.65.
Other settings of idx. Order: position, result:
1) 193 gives 53.67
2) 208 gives 56.38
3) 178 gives 55.37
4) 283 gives 66.18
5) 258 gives 55.3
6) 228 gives 64.09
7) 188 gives 54.54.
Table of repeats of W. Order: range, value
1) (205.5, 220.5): 58.9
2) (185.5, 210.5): 56.6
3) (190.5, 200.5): 53.6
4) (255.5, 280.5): 60.4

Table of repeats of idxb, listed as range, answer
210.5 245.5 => 67.95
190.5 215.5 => 65.04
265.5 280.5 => 65.72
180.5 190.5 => 56.7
